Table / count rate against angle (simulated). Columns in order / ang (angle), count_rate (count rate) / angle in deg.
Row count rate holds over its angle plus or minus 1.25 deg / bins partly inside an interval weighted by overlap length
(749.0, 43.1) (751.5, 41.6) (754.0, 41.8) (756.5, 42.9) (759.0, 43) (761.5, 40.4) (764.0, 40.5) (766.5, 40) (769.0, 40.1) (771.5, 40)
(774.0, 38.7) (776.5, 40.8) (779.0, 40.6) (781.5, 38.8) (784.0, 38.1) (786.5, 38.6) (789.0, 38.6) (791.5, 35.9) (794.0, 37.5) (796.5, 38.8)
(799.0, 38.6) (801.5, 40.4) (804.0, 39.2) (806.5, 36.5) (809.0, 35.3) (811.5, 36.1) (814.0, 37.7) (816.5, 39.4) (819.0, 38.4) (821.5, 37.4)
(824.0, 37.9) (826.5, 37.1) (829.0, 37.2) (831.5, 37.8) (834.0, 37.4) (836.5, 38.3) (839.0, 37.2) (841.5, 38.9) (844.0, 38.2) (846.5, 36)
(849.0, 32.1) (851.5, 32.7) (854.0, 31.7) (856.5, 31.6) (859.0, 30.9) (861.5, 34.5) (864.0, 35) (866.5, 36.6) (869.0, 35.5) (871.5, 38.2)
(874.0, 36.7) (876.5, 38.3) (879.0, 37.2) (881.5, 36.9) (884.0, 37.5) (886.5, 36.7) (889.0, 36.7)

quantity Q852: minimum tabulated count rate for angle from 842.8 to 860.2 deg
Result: 30.9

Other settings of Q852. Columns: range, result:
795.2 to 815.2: 35.3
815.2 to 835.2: 37.1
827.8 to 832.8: 37.2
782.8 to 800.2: 35.9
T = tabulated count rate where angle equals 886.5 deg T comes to 36.7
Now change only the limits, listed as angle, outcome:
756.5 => 42.9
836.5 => 38.3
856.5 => 31.6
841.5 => 38.9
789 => 38.6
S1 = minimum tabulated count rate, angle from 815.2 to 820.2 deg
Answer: 38.4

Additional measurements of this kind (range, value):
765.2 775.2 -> 38.7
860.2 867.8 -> 34.5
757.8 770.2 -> 40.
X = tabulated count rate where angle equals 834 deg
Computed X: 37.4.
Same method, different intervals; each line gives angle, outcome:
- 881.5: 36.9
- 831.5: 37.8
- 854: 31.7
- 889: 36.7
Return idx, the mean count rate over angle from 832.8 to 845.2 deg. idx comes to 38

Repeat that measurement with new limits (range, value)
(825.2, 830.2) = 37.2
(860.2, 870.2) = 35.4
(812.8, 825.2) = 38.2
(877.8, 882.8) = 37.1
